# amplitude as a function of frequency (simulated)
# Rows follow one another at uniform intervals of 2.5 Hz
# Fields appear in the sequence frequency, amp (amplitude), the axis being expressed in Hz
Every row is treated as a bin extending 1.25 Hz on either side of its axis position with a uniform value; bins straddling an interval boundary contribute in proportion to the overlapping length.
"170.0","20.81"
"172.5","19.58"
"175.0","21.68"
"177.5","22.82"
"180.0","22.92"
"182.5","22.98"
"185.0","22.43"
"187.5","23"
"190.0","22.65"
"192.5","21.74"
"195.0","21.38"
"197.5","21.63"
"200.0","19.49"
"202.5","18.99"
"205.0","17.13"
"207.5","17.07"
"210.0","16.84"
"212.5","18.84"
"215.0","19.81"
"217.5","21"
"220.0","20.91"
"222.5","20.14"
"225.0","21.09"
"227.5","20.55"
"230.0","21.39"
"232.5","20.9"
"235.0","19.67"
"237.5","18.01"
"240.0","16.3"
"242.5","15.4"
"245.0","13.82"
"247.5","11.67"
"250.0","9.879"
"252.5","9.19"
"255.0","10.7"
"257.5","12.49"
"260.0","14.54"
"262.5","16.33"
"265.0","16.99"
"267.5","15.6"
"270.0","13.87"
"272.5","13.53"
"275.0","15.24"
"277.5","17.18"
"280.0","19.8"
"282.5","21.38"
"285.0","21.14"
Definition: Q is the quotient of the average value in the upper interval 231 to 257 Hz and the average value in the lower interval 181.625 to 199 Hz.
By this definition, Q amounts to 0.7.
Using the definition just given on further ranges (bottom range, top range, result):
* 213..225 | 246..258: 0.53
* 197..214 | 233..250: 0.85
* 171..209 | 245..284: 0.69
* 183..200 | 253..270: 0.64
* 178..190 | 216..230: 0.91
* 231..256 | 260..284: 1.13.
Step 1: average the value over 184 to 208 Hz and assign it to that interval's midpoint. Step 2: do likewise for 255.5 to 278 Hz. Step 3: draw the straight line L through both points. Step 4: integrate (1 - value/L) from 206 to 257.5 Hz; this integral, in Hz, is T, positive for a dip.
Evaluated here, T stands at 2.3 Hz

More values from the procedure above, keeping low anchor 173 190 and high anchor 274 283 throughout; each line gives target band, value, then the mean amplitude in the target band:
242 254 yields 4.8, 11.8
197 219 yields 2.5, 18.9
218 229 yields 0.0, 20.7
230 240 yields 0.4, 19.4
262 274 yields 2.3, 15.2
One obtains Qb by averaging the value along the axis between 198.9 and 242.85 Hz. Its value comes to 19.2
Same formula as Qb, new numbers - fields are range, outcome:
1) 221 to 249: 18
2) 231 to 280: 15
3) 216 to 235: 20.8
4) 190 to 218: 19.5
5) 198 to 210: 18.2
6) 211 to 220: 19.9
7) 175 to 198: 22.4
